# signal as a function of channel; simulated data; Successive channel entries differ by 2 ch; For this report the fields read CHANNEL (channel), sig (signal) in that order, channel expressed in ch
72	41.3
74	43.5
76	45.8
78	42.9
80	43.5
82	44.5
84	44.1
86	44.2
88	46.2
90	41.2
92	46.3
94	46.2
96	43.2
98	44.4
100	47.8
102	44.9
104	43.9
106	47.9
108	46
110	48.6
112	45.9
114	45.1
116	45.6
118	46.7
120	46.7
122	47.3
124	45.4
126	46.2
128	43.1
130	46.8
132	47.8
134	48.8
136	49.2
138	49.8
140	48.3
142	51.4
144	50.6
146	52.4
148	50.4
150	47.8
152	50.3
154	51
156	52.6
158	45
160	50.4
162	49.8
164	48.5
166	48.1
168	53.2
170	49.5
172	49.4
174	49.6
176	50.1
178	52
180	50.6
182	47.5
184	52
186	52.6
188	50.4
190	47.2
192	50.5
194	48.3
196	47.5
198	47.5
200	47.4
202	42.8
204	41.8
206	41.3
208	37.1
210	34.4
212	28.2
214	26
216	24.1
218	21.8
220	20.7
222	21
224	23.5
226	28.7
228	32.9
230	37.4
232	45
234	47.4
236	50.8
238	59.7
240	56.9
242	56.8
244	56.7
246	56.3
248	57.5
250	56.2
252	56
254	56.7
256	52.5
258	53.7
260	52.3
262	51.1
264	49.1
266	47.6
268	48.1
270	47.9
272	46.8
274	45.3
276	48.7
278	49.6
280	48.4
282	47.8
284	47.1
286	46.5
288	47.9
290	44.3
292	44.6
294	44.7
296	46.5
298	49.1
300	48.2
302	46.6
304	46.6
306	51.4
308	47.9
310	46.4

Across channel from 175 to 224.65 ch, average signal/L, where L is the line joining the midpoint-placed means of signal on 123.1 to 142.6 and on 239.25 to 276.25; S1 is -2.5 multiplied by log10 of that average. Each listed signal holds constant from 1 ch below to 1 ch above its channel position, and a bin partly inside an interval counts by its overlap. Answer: 0.23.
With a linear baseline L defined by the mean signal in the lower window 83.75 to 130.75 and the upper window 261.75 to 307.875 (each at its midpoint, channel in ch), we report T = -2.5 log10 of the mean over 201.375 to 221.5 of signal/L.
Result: 0.43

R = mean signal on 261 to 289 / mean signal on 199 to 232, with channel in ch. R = 1.49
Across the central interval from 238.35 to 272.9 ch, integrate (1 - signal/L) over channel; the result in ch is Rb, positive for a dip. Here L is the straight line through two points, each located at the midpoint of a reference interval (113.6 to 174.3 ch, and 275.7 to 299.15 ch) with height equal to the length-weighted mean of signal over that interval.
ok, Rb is -4.2 ch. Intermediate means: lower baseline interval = 48.6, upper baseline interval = 47.1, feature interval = 53.2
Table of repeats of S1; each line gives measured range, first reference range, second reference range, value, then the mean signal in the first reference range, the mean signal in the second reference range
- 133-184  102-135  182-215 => -0.114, 46.3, 43.6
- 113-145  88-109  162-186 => -0.005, 45.2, 50.1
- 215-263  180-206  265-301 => 0.062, 47.8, 47.2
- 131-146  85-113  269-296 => -0.087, 45.5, 46.9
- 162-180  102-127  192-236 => -0.230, 46.2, 36.2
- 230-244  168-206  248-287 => -0.049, 48.6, 50.3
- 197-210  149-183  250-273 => 0.188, 49.7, 51.3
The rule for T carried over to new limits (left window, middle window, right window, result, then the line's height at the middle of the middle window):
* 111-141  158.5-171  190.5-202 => -0.05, 47.3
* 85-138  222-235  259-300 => 0.33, 47.2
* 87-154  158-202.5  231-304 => -0.02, 48.4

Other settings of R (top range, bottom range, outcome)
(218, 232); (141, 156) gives 0.56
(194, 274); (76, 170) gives 0.93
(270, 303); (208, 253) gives 1.15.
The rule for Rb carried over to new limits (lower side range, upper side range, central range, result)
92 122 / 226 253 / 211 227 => 8.2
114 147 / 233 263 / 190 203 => 1.1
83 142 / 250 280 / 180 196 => -0.4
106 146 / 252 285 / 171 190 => -0.8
